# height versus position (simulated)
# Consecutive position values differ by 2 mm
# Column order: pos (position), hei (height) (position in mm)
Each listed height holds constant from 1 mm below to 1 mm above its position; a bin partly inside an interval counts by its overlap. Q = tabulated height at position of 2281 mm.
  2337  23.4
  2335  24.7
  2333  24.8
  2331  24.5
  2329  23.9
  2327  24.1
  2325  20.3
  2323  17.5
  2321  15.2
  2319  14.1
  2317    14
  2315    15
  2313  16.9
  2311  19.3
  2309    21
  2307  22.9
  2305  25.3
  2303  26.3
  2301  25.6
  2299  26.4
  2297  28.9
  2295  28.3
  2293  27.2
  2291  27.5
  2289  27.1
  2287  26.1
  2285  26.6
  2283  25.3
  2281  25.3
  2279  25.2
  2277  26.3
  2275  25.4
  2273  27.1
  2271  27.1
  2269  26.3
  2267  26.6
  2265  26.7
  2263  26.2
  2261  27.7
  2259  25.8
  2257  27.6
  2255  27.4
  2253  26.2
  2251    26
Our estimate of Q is 25.3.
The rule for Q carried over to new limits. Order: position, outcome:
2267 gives 26.6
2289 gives 27.1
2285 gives 26.6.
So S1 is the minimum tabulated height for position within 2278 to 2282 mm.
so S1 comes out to 25.2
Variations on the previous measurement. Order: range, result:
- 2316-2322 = 14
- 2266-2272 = 26.3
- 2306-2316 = 15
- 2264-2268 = 26.6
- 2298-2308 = 22.9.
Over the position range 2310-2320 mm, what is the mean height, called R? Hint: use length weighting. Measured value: 15.9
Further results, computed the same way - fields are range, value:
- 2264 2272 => 26.7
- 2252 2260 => 26.8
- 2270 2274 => 27.1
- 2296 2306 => 26.5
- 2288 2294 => 27.3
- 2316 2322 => 14.4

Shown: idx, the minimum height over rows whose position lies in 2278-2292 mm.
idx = 25.2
